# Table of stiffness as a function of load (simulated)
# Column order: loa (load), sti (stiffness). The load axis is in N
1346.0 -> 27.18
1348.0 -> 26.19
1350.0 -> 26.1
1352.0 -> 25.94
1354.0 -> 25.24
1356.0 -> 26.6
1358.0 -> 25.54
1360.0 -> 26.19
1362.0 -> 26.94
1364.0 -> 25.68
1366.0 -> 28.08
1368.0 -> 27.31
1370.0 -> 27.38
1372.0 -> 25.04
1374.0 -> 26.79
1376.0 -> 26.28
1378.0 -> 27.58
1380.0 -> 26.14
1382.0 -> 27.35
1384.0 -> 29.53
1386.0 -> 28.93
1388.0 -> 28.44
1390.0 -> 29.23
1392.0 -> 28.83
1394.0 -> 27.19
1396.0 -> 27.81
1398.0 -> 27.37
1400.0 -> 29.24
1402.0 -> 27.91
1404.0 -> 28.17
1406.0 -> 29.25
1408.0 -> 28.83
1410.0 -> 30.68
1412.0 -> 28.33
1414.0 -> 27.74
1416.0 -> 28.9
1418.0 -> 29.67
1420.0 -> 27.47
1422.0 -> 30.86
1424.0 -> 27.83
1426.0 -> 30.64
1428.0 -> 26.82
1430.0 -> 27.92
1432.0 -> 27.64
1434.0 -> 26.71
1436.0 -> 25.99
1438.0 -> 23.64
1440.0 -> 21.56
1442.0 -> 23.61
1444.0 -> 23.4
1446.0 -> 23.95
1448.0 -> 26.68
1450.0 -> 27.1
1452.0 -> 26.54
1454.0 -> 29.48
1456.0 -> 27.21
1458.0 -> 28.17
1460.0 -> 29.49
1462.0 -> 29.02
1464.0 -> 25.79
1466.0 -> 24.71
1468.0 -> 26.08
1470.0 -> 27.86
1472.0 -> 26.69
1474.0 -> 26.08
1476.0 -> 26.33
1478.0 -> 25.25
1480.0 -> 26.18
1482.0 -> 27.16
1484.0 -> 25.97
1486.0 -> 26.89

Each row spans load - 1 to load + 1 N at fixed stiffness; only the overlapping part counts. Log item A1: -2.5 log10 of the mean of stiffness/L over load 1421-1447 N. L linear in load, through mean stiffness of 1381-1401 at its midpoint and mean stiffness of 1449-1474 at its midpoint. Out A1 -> 0.06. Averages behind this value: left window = 28.4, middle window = 26.2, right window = 27.3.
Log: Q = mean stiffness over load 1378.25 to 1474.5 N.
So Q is 27.5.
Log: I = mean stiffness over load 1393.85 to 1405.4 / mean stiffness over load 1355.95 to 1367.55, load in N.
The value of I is 1.06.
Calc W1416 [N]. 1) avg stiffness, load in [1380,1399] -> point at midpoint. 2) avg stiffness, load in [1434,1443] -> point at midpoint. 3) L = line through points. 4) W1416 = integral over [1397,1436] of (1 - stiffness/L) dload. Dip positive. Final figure -3.90 N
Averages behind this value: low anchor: 28.2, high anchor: 24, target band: 28.5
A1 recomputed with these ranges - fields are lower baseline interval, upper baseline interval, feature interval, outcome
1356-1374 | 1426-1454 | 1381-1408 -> -0.086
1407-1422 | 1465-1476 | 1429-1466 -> 0.043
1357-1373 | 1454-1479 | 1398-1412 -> -0.084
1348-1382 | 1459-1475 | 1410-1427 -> -0.090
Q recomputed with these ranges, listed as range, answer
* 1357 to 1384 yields 26.7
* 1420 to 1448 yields 26.3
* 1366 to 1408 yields 27.8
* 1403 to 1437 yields 28.4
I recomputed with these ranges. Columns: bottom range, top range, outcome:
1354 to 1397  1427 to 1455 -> 0.95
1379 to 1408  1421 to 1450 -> 0.93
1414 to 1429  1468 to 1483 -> 0.92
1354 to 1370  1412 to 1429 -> 1.08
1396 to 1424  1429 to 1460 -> 0.91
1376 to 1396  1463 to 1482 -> 0.93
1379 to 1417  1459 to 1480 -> 0.94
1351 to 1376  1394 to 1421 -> 1.08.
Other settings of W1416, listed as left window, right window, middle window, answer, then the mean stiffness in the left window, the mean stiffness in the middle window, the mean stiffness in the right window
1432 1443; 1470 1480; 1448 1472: -1.6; 24.6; 27.3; 26.3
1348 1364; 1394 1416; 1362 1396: -0.3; 26.1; 27.5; 28.5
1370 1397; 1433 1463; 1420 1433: -0.9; 27.6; 28.5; 26.2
